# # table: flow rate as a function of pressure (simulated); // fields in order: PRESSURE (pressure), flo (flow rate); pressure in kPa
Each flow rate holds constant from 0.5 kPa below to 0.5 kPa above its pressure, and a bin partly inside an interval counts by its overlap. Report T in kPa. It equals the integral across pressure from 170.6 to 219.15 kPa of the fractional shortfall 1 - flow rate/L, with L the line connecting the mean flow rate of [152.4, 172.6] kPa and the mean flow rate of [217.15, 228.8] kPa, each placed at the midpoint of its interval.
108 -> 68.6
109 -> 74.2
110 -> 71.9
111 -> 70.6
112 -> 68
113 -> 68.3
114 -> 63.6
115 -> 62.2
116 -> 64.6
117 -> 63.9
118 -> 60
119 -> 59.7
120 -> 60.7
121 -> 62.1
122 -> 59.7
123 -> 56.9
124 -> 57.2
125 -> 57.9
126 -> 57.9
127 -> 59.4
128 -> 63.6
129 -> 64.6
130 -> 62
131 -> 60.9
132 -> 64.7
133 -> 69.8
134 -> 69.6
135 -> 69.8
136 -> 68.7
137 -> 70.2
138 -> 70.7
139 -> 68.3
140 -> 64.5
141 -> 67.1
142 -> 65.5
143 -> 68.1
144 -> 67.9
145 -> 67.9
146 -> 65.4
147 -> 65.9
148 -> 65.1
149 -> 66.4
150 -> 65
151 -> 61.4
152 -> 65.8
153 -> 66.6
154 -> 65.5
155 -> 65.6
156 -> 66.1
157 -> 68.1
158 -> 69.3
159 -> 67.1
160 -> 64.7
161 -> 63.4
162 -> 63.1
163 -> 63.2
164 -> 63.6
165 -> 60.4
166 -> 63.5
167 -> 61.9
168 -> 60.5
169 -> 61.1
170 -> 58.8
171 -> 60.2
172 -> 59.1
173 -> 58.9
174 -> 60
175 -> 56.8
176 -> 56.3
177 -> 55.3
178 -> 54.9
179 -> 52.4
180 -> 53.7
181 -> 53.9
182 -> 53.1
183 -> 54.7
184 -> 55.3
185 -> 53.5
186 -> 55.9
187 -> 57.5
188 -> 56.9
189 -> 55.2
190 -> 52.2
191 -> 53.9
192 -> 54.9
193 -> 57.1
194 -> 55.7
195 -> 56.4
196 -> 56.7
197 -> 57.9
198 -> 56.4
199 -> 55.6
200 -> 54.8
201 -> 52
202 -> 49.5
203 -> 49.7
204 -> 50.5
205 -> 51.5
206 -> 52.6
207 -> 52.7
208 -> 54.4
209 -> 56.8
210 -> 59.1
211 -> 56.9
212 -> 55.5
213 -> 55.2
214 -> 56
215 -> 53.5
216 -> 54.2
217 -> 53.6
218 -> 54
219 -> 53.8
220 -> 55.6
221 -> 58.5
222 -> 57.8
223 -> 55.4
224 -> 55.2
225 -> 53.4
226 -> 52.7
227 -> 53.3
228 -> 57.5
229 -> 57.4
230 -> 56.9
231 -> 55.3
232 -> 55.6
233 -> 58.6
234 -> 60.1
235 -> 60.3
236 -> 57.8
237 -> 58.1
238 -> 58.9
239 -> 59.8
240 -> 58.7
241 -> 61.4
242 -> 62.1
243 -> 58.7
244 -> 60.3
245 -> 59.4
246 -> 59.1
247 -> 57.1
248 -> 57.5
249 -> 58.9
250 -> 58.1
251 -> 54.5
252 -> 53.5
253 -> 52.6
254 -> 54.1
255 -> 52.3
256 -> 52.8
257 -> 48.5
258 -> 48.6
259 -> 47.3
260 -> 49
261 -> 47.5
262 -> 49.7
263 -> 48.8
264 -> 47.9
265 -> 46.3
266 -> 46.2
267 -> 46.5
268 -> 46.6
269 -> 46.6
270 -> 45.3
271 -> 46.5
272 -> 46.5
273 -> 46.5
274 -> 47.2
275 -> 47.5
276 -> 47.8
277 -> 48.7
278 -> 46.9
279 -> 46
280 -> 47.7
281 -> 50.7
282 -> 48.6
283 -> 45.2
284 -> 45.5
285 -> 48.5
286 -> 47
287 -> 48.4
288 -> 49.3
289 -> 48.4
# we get 3.3 kPa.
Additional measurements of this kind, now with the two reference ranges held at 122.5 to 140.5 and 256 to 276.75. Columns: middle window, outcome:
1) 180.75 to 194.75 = 0.5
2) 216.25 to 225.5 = -0.4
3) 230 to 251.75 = -3.4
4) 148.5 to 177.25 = -1.1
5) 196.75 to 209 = 0.5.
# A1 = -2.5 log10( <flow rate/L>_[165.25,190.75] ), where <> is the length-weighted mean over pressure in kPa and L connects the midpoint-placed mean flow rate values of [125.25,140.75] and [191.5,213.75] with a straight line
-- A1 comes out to 0.03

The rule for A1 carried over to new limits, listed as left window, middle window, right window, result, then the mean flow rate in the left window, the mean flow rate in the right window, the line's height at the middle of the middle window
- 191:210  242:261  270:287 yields -0.10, 54.3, 47.3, 49.7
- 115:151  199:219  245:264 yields 0.06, 64.3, 52.8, 57.1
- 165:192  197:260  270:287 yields -0.07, 56.8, 47.3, 52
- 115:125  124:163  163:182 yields -0.10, 60.5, 58.4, 59.5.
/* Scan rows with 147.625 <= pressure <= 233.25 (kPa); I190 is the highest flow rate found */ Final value 69.3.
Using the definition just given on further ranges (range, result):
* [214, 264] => 62.1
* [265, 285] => 50.7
